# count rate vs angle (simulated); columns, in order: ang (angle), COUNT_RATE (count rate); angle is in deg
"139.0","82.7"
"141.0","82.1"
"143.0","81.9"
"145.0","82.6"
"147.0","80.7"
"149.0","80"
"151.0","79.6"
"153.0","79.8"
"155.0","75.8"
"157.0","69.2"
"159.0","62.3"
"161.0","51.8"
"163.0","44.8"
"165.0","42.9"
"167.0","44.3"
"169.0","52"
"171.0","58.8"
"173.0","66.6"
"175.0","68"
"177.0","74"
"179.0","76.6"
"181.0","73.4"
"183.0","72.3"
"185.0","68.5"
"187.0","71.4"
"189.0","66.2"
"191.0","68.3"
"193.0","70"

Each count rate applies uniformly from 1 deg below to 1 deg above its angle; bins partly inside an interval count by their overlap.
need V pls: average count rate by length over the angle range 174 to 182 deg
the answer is 73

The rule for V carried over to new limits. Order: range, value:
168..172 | 55.4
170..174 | 62.7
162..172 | 48.6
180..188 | 71.4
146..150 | 80.3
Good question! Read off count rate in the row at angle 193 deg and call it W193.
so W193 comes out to 70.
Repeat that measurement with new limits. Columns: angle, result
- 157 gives 69.2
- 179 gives 76.6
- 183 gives 72.3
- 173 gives 66.6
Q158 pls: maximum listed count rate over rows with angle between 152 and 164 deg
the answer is 79.8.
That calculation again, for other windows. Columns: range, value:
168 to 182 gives 76.6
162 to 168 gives 44.8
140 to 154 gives 82.6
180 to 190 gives 73.4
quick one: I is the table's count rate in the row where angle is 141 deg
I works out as 82.1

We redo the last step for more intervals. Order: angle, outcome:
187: 71.4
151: 79.6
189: 66.2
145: 82.6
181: 73.4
